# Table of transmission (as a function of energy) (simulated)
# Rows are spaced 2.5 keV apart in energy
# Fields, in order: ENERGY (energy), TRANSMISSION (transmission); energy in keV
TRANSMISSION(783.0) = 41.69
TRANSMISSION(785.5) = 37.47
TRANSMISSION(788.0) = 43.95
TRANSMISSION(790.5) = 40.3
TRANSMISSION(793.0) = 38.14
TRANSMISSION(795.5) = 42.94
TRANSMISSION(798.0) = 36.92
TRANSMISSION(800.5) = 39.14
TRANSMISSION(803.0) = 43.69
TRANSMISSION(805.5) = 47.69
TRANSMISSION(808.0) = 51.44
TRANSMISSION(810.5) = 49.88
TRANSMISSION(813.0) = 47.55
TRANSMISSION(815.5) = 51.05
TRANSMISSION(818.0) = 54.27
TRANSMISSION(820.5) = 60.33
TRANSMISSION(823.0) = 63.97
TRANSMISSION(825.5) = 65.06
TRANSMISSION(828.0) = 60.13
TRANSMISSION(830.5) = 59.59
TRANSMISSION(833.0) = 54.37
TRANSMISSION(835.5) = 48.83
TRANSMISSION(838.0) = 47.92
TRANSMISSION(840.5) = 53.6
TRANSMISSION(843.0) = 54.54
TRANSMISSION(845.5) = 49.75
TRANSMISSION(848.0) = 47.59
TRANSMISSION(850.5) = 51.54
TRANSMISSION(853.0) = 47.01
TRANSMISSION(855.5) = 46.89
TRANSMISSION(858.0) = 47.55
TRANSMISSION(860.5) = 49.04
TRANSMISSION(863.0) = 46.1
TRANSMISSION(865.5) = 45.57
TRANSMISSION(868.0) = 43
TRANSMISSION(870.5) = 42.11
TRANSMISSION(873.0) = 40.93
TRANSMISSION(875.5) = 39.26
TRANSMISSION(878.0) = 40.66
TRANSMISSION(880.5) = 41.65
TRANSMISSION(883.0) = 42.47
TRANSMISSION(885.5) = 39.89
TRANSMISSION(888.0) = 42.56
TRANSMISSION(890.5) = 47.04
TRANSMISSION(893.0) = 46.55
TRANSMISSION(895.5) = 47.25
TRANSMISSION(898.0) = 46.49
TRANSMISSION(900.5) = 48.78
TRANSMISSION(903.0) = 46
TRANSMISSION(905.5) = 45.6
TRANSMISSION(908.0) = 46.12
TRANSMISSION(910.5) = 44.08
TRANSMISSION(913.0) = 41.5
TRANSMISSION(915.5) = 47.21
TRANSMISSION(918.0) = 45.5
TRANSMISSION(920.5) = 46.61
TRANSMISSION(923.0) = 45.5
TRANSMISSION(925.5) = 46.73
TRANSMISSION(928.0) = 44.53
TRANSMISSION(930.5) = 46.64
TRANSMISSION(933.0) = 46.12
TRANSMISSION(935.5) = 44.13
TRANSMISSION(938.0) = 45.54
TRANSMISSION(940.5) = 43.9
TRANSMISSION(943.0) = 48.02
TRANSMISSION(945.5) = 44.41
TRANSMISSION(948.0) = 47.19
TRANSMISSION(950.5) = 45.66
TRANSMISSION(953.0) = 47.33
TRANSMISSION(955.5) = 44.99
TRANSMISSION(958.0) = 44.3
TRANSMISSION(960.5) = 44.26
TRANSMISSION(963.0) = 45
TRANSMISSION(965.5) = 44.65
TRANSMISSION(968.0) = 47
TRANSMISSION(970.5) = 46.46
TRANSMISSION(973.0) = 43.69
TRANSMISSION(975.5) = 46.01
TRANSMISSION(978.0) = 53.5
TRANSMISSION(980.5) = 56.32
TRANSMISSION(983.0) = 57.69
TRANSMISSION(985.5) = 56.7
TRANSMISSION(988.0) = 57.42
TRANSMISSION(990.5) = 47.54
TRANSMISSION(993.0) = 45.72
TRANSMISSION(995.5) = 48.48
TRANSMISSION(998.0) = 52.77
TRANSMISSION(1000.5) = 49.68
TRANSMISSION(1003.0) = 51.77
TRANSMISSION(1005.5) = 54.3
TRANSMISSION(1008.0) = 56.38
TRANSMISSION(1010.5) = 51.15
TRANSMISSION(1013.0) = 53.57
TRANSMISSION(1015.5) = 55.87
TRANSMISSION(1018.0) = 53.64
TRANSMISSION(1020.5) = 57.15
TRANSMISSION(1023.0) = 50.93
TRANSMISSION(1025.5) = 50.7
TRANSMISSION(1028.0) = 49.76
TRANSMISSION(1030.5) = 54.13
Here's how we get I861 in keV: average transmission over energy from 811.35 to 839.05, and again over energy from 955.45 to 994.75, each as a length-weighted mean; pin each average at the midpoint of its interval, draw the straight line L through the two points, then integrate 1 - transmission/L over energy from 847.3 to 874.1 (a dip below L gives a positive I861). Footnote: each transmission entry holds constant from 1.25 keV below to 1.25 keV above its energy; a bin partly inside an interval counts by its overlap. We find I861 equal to 4.0 keV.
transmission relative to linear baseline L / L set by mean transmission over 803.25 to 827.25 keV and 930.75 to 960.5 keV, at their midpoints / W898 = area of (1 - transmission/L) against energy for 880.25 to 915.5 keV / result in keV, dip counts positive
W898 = 2.8 keV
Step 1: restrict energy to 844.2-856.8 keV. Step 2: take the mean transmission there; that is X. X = 48.6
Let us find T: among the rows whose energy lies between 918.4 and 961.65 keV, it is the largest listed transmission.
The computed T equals 48.02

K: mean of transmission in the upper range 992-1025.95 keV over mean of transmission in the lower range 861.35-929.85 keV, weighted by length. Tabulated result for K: 1.18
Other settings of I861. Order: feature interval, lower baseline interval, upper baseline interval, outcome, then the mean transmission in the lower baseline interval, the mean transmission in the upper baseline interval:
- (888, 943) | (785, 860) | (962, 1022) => 5.2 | 49.6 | 51.4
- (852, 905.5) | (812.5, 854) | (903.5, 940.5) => 5.4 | 54.1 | 45.4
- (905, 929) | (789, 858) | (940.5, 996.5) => 1.7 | 50.1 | 48.2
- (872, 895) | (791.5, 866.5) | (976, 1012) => 3.8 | 50.1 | 52.7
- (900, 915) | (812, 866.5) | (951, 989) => 1.6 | 52.4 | 48.9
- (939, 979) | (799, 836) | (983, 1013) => 5.0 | 53.1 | 52.3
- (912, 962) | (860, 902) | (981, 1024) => 2.7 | 44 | 53.1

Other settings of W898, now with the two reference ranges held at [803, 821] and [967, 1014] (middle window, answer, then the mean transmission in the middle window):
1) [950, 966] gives 1.9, 45.2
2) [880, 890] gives 1.8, 42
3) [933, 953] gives 2.2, 45.7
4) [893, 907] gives 1.2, 46.8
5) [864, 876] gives 2.0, 42.4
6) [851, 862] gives 0.7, 47.9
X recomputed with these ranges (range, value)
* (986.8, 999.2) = 50.3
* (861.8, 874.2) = 43.5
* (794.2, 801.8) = 39.7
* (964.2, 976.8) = 45.6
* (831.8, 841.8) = 51.2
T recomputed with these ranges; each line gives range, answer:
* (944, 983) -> 57.69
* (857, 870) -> 49.04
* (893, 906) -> 48.78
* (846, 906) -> 51.54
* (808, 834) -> 65.06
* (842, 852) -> 54.54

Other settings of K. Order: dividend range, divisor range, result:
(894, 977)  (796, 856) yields 0.89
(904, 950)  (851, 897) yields 1.03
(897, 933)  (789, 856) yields 0.91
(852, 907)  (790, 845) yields 0.88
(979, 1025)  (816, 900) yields 1.09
